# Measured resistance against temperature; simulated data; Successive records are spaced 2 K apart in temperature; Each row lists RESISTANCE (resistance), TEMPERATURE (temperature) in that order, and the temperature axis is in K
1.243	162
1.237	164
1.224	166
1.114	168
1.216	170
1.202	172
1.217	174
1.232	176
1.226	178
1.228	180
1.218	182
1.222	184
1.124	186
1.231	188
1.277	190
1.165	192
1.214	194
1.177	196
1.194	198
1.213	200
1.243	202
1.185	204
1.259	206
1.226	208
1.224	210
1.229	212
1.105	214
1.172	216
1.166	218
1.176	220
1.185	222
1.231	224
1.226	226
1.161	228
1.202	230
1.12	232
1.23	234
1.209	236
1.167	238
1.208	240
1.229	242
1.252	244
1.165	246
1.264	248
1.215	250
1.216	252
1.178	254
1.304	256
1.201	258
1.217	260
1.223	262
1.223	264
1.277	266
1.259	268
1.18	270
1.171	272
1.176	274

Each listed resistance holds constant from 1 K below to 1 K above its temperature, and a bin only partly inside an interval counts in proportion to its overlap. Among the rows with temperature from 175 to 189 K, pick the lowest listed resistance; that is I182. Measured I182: 1.124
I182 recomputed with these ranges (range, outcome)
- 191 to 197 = 1.165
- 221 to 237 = 1.12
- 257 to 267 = 1.201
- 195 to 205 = 1.177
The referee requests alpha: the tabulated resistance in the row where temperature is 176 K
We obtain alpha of 1.232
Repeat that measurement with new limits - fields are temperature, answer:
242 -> 1.229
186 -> 1.124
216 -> 1.172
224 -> 1.231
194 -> 1.214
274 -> 1.176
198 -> 1.194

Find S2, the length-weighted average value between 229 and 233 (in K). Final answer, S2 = 1.16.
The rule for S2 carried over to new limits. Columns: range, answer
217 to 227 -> 1.2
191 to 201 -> 1.19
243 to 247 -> 1.21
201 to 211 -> 1.23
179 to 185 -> 1.22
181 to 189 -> 1.2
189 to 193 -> 1.22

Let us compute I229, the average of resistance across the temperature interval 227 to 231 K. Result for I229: 1.18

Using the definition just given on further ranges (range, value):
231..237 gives 1.19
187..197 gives 1.21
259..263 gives 1.22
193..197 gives 1.2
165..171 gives 1.18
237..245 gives 1.21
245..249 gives 1.21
